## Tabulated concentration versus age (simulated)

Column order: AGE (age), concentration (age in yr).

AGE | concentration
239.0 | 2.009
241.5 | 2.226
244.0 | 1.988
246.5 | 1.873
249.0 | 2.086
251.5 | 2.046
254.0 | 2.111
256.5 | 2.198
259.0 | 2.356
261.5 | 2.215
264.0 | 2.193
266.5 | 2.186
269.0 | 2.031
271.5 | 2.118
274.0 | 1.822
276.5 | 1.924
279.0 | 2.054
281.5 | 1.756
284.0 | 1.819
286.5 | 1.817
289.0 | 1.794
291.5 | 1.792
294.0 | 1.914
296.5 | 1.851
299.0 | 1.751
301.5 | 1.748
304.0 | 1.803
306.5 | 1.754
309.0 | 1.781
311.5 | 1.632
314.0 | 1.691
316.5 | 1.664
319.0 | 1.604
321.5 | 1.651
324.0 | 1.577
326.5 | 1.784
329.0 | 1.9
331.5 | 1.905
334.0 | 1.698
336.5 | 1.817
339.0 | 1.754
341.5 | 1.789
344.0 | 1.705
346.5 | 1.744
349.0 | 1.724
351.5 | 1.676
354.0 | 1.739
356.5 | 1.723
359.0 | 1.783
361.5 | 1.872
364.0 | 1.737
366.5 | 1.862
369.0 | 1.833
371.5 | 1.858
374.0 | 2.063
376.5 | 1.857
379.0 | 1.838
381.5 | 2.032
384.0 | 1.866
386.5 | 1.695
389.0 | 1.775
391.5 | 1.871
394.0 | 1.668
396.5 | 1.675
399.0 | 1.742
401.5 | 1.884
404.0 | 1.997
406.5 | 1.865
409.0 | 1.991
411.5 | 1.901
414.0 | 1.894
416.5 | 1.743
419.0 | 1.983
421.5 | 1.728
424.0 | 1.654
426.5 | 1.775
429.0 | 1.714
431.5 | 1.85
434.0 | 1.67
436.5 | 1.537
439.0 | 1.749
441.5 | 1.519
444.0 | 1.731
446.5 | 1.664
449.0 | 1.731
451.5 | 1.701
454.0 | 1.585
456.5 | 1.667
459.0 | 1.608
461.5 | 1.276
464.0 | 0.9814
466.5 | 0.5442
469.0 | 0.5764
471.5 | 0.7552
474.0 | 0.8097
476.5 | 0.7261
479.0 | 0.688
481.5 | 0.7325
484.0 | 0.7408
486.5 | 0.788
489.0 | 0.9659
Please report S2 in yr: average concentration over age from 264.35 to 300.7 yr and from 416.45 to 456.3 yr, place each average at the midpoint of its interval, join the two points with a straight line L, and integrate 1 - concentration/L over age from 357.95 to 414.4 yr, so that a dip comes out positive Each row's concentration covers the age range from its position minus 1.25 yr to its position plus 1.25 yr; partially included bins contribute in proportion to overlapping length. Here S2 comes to -2.5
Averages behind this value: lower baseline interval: 1.91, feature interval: 1.85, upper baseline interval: 1.71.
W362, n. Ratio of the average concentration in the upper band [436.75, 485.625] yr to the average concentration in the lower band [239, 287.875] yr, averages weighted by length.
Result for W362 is 0.59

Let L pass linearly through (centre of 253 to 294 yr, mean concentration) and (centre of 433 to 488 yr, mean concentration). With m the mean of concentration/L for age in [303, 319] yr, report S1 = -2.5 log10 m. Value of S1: 0.08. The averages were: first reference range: 2.01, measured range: 1.71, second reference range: 1.21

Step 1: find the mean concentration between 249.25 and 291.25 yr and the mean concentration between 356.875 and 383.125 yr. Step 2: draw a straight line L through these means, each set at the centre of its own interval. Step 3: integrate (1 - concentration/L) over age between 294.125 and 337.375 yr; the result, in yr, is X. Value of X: 4.58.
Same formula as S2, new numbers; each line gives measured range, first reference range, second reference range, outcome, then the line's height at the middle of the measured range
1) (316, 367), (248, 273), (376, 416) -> 5.7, 1.97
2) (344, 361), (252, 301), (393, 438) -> 1.3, 1.88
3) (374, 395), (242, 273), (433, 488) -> -3.9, 1.55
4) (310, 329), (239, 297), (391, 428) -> 2.6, 1.94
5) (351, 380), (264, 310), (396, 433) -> 0.4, 1.85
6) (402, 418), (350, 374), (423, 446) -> -1.6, 1.73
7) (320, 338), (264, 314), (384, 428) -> 0.9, 1.85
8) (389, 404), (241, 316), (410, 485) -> -2.1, 1.57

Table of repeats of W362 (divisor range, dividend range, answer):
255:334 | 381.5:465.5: 0.92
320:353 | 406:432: 1.04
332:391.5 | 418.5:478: 0.79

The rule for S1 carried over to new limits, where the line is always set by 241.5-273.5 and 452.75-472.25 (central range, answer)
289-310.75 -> 0.068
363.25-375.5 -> -0.188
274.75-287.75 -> 0.072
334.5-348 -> -0.027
